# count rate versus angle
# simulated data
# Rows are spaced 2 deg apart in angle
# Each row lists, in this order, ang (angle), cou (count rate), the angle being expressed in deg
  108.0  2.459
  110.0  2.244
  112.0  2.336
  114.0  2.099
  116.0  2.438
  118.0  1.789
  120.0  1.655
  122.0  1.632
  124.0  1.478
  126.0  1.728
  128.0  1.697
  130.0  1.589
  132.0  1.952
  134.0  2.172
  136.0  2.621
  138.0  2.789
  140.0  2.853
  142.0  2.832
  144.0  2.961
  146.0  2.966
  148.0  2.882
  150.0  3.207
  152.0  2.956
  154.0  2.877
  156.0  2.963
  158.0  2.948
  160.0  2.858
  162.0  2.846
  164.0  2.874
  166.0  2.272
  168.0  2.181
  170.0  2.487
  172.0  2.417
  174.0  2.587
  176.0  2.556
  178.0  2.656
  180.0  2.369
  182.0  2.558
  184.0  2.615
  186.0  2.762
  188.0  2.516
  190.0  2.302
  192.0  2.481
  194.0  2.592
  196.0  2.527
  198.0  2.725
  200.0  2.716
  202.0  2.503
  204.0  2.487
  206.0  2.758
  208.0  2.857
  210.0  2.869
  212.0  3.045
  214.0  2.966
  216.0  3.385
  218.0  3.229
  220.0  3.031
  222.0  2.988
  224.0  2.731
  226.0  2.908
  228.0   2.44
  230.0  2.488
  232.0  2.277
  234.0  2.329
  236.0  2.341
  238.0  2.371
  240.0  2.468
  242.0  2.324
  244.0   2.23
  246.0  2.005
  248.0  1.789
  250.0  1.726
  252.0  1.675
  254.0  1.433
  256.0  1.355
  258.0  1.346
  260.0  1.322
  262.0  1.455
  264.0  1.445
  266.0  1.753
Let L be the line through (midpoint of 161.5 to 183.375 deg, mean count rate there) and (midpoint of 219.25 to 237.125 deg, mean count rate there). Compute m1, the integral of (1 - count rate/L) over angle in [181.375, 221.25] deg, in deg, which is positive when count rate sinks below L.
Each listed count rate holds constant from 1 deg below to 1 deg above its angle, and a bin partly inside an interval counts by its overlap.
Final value -2.8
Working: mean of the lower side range 2.52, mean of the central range 2.75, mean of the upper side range 2.61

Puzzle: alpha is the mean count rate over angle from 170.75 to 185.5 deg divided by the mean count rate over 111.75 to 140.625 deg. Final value 1.25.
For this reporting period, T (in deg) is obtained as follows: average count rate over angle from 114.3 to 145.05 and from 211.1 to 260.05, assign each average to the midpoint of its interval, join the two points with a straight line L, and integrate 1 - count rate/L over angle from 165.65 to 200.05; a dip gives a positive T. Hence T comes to -4.1 deg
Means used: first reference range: 2.15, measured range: 2.52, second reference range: 2.35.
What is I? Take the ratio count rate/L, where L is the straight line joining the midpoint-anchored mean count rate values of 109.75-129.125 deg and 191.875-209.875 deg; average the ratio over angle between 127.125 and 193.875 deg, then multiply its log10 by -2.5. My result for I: -0.149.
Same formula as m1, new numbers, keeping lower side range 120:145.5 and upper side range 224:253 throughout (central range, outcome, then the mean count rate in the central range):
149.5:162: -4.2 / 2.95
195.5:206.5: -1.9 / 2.62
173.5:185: -1.8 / 2.56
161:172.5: -1.6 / 2.52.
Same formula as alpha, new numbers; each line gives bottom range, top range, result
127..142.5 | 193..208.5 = 1.15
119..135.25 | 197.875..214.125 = 1.58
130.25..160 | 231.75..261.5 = 0.70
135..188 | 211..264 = 0.84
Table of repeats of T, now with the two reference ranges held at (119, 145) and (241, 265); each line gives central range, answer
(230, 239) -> -3.08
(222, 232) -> -4.84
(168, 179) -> -2.88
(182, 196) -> -4.49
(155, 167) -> -4.45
